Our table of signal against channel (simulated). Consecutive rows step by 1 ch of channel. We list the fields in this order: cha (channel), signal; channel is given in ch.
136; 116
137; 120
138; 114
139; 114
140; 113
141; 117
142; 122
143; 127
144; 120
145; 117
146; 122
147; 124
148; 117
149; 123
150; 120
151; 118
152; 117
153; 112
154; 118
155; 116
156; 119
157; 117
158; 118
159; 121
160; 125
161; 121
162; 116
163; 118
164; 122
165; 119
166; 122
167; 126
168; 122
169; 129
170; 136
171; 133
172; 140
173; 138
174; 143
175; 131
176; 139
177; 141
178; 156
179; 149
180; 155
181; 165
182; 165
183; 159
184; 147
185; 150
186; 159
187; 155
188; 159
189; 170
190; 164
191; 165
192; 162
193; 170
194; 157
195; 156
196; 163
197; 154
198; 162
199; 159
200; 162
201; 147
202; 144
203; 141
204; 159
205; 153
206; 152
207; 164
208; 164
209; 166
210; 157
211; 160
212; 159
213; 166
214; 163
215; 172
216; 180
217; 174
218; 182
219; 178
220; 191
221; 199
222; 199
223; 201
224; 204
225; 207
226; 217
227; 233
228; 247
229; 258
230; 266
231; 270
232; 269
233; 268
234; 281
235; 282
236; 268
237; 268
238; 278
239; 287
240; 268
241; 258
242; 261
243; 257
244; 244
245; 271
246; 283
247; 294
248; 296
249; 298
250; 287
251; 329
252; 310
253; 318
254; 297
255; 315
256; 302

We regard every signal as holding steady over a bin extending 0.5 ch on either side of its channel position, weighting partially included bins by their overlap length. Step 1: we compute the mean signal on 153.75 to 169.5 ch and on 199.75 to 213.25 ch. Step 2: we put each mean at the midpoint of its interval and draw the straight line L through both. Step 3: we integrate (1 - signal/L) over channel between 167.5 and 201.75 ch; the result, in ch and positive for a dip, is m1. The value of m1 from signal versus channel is -3.1 ch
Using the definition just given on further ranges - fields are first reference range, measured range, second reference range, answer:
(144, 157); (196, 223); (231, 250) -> 6.7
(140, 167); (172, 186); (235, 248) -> 1.2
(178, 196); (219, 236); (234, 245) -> 0.5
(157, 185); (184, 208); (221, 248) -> 3.1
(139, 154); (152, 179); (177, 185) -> 2.3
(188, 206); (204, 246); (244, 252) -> 2.8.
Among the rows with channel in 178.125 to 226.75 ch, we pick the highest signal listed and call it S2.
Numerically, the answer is 217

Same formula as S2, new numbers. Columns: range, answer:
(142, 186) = 165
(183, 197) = 170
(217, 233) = 270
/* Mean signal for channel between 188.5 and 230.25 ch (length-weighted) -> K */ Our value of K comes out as 177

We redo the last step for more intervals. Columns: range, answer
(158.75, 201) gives 146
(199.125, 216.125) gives 159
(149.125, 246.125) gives 174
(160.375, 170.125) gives 123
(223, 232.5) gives 239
